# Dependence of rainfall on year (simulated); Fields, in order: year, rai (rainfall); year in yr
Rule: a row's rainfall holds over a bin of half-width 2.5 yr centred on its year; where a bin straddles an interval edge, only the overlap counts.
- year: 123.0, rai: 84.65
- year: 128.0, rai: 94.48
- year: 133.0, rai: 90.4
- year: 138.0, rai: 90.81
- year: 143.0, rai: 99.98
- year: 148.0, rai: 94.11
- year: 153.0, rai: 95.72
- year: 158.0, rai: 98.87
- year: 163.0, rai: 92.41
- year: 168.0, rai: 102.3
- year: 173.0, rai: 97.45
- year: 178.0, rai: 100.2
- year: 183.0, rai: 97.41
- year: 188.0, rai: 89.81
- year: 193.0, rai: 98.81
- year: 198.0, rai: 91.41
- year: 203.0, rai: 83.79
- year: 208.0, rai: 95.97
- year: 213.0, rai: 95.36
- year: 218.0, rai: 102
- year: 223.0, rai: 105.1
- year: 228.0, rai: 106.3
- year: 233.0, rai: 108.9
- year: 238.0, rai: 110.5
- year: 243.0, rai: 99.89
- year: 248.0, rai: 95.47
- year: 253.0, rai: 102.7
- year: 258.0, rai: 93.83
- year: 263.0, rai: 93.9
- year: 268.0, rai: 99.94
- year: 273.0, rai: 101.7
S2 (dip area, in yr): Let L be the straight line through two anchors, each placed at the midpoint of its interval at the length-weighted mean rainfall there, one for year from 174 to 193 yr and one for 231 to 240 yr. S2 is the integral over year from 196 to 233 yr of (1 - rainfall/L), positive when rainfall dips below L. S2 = 2.3 yr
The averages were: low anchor 96.3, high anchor 110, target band 98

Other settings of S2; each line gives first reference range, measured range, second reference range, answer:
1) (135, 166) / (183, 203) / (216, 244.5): 1.6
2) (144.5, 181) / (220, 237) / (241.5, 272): -1.6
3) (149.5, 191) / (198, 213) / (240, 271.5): 1.0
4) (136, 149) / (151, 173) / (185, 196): -0.6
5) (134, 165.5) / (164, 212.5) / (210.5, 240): 2.3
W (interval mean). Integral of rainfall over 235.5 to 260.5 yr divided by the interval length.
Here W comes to 100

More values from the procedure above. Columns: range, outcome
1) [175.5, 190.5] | 95.8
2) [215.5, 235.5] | 106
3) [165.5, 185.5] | 99.3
